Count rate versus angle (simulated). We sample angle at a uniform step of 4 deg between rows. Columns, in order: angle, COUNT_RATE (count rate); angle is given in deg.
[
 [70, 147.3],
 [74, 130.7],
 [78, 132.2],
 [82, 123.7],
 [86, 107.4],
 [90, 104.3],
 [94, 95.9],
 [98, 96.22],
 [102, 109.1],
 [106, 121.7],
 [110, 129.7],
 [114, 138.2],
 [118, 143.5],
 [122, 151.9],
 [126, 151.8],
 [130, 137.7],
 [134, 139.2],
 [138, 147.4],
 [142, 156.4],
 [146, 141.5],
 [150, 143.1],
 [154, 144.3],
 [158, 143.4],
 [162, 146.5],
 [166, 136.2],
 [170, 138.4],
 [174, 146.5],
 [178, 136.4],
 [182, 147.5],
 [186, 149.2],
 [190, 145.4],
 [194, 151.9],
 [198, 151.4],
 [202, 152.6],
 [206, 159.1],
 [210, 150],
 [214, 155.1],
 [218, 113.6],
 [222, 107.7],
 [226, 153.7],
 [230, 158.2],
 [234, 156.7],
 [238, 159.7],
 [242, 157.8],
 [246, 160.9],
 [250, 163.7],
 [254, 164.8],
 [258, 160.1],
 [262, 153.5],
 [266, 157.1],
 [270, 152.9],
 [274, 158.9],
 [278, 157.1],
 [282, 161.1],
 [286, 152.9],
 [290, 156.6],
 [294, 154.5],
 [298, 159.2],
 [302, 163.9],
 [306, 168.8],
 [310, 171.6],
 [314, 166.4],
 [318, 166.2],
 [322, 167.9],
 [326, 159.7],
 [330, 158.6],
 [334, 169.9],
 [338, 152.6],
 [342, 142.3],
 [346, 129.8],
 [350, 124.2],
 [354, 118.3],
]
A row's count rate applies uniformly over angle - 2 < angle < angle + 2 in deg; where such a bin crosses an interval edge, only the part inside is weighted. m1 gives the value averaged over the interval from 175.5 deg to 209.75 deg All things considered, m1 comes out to 149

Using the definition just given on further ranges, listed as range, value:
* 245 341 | 161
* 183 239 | 147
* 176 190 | 145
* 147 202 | 145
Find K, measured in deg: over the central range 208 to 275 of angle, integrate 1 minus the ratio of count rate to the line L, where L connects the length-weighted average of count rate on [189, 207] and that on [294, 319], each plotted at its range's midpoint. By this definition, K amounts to 2.3 deg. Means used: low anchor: 152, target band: 152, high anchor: 165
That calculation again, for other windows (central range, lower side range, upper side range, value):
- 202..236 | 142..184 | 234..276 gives 1.8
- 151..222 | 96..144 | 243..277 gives 1.1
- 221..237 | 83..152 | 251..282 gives 0.4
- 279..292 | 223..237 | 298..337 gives 0.3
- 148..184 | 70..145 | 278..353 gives -1.4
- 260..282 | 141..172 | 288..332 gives 0.2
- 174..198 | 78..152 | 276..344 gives -0.9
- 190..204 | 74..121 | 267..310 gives -1.1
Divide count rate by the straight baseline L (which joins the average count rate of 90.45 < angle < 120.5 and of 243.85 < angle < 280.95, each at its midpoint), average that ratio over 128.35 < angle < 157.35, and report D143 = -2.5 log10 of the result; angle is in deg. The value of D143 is -0.126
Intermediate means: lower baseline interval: 119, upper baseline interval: 159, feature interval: 144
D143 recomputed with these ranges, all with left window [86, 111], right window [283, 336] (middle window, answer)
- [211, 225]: 0.08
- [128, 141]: -0.21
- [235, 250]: -0.10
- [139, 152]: -0.22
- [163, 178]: -0.11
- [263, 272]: -0.02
